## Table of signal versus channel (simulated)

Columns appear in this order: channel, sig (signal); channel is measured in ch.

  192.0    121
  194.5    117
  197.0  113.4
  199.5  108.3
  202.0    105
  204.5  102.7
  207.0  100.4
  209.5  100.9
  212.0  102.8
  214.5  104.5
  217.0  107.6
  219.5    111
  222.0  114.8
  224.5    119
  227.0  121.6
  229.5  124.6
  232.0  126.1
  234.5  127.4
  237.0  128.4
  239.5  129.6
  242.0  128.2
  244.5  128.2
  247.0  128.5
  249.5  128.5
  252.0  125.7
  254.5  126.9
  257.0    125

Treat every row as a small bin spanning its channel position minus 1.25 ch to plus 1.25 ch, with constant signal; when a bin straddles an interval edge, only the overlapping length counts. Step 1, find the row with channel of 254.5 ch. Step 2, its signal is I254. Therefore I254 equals 126.9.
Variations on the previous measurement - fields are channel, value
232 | 126.1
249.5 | 128.5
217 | 107.6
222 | 114.8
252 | 125.7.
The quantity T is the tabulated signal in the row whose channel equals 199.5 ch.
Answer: 108.3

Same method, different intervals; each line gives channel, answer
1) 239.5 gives 129.6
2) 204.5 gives 102.7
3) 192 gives 121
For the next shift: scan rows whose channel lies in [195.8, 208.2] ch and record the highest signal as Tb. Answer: 113.4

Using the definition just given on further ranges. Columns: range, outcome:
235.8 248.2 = 129.6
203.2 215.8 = 104.5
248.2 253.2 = 128.5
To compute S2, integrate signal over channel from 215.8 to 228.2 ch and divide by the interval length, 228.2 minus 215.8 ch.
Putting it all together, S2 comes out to 115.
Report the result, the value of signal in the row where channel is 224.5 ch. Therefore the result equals 119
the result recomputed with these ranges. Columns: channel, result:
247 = 128.5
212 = 102.8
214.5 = 104.5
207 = 100.4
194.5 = 117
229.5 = 124.6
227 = 121.6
